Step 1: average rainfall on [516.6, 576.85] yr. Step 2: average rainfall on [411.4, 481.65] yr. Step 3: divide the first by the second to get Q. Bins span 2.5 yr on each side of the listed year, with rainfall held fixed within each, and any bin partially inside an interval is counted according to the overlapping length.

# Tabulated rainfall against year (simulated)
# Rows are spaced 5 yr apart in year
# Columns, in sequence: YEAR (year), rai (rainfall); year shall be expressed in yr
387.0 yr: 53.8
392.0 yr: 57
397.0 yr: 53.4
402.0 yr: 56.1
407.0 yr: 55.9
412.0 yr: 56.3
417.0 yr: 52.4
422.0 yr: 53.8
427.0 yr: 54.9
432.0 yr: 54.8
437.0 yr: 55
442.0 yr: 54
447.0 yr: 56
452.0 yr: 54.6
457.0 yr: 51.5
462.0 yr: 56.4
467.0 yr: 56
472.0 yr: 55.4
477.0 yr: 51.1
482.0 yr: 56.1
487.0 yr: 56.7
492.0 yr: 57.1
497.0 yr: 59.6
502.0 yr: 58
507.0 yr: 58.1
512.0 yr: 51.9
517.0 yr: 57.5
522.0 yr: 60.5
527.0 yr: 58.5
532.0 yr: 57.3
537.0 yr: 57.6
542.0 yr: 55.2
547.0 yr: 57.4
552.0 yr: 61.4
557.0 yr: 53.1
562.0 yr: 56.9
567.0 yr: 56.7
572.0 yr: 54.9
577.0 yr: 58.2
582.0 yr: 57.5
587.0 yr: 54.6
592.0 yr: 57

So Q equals 1.1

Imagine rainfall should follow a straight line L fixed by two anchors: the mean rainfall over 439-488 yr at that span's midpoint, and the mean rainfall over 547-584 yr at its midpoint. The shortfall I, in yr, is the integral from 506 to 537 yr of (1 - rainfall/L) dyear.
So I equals -0.71 yr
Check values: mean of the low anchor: 54.7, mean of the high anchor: 57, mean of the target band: 57.3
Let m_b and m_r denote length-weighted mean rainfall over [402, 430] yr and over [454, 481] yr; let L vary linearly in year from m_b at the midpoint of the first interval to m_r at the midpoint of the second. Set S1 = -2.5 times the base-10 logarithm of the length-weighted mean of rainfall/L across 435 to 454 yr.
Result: -0.01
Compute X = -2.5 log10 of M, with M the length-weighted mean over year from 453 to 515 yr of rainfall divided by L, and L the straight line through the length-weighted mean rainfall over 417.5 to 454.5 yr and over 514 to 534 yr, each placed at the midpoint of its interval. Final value 0.019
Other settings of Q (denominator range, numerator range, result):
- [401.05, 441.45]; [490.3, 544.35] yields 1.05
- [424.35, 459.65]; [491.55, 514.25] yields 1.05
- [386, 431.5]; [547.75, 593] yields 1.03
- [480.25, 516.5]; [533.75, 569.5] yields 1.00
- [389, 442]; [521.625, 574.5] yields 1.04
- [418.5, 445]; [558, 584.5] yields 1.04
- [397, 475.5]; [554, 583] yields 1.03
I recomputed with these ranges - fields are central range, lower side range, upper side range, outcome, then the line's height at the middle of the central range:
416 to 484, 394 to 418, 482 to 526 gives 2.0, 56.1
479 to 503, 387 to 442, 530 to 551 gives -0.5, 56.3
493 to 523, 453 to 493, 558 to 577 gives -1.1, 55.4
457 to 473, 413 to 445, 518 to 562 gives 0.0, 55.3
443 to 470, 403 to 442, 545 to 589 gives 0.2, 55.2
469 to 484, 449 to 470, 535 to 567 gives 0.2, 55.1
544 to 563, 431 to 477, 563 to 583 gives -0.2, 56.4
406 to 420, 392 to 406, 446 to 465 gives 0.1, 55.1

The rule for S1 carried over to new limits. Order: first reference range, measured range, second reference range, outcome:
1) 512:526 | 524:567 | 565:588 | 0.00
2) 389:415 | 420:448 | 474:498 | 0.02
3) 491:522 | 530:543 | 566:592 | 0.00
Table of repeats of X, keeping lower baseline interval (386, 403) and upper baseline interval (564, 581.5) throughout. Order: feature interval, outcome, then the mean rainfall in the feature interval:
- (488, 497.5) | -0.035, 57.8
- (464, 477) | 0.019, 54.8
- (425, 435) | 0.011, 54.9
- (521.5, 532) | -0.047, 58.8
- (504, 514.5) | 0.019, 55.1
